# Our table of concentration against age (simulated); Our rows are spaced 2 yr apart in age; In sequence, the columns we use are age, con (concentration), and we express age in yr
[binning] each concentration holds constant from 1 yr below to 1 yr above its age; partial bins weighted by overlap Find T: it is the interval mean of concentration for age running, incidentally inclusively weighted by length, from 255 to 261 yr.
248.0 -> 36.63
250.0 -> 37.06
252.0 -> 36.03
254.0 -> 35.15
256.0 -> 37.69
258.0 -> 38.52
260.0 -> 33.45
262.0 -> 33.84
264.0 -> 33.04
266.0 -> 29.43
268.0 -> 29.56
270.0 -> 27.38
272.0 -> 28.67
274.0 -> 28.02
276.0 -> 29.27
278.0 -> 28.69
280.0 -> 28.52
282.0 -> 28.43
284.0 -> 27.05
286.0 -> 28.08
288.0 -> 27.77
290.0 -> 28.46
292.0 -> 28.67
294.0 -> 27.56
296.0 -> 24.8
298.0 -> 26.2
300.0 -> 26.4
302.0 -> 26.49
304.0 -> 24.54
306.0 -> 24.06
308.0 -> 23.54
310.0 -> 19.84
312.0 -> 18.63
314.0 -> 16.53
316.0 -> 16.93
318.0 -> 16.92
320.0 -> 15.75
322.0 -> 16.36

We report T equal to 36.6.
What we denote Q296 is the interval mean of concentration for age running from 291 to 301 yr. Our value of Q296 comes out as 26.7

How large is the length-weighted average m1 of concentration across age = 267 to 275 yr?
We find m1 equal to 28.4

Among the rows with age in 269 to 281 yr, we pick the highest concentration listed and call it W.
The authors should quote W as 29.27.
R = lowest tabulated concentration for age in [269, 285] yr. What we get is 27.05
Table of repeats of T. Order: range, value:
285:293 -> 28.2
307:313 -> 20.7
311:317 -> 17.4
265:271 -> 28.8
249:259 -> 36.9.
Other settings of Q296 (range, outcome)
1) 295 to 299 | 25.5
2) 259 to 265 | 33.4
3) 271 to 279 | 28.7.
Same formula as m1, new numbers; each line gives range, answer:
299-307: 25.4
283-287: 27.6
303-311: 23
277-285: 28.2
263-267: 31.2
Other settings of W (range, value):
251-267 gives 38.52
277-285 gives 28.69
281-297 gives 28.67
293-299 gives 27.56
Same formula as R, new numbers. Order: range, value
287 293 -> 27.77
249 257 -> 35.15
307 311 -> 19.84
